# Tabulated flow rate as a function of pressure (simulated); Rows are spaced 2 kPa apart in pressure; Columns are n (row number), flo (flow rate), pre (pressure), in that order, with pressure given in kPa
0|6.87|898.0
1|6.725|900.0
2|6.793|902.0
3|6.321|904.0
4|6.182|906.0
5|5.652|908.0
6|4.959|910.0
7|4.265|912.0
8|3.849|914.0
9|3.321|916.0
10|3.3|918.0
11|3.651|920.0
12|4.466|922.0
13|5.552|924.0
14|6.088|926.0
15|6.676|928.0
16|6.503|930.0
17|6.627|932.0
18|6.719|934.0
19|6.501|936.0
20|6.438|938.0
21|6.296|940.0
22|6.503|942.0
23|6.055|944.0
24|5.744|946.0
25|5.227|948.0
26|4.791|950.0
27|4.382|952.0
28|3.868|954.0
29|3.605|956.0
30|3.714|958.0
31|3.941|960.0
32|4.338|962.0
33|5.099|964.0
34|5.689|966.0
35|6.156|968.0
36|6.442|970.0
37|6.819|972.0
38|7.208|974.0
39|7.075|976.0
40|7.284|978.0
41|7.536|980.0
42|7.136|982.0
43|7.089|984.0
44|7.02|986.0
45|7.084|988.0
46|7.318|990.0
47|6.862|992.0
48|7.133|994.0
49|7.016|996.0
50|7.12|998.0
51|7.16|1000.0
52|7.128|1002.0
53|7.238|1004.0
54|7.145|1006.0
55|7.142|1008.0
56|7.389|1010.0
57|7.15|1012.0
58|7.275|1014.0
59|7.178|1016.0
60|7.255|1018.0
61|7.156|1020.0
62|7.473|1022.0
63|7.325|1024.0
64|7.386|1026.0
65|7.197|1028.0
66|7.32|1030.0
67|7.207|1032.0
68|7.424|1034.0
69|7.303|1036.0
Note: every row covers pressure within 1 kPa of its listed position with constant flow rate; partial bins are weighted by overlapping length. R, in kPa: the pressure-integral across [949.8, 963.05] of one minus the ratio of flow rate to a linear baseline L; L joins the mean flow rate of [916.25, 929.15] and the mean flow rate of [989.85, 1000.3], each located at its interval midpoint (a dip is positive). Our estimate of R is 4.1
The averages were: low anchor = 4.88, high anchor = 7.08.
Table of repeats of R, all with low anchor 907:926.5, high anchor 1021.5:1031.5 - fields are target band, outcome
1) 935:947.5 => -2.7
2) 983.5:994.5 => -1.3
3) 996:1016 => -1.2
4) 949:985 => 0.9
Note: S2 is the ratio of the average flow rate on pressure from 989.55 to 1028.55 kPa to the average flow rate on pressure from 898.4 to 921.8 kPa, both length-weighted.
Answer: 1.43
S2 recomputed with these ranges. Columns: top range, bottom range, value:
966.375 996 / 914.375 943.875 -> 1.25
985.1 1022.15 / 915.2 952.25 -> 1.29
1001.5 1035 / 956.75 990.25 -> 1.16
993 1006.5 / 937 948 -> 1.17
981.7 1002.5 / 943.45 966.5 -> 1.52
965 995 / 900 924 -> 1.41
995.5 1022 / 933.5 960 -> 1.36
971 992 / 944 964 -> 1.58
